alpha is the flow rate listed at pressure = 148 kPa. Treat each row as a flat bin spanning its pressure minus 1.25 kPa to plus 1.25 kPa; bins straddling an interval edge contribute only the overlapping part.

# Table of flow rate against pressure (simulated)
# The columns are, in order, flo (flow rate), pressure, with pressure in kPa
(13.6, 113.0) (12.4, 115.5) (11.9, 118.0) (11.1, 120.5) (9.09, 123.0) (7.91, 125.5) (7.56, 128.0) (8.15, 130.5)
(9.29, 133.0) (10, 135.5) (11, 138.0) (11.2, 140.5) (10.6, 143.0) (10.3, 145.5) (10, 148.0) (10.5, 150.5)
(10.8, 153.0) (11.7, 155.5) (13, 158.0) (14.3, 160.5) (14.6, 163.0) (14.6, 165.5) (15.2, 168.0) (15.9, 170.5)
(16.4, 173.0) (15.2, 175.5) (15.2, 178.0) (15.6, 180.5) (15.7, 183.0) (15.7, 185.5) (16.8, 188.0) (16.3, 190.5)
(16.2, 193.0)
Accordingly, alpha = 10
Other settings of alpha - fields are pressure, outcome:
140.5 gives 11.2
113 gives 13.6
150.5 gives 10.5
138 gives 11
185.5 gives 15.7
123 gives 9.09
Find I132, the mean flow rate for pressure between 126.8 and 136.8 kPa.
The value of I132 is 8.77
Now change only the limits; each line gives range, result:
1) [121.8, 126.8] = 8.48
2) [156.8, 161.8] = 13.7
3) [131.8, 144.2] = 10.4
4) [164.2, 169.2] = 14.9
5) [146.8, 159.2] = 11.2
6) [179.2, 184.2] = 15.6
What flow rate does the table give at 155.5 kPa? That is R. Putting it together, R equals 11.7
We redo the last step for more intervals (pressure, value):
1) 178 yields 15.2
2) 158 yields 13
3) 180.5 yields 15.6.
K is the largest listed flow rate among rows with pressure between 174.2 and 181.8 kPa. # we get 15.6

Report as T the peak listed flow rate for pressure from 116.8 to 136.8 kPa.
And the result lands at 11.9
